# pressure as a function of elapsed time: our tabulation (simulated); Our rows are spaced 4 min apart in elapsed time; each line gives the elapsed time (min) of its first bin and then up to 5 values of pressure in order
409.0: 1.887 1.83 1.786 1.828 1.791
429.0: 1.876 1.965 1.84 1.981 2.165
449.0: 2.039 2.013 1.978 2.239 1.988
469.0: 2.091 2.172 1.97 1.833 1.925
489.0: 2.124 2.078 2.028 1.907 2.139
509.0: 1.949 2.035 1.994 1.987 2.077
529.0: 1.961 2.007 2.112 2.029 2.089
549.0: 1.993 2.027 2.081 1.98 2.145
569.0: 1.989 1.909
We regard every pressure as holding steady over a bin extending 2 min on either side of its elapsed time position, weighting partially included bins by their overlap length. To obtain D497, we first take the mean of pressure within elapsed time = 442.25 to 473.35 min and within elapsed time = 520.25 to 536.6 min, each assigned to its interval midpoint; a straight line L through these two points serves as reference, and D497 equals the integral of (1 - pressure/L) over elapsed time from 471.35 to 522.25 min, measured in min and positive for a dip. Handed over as 0.9 min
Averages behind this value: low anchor 2.08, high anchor 2.02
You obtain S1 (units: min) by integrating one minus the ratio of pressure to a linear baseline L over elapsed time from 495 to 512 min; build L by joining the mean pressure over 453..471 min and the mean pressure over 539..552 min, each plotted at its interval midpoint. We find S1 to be 0.37 min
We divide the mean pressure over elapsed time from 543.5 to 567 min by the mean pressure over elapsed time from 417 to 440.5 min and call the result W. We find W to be 1.10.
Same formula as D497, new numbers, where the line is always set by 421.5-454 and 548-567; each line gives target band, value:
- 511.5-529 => 0.02 min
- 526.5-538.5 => 0.02 min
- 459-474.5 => -1.15 min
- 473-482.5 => 0.10 min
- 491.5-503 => -0.01 min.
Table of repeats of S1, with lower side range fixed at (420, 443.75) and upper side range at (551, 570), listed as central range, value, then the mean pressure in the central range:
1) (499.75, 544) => -0.5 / 2.02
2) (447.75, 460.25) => -0.7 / 2.03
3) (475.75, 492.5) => -0.2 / 1.97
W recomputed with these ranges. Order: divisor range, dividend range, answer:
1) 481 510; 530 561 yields 1.01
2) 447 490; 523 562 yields 1.00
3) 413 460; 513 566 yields 1.05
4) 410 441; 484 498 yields 1.10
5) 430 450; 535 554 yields 1.03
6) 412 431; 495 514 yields 1.10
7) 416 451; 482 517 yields 1.05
